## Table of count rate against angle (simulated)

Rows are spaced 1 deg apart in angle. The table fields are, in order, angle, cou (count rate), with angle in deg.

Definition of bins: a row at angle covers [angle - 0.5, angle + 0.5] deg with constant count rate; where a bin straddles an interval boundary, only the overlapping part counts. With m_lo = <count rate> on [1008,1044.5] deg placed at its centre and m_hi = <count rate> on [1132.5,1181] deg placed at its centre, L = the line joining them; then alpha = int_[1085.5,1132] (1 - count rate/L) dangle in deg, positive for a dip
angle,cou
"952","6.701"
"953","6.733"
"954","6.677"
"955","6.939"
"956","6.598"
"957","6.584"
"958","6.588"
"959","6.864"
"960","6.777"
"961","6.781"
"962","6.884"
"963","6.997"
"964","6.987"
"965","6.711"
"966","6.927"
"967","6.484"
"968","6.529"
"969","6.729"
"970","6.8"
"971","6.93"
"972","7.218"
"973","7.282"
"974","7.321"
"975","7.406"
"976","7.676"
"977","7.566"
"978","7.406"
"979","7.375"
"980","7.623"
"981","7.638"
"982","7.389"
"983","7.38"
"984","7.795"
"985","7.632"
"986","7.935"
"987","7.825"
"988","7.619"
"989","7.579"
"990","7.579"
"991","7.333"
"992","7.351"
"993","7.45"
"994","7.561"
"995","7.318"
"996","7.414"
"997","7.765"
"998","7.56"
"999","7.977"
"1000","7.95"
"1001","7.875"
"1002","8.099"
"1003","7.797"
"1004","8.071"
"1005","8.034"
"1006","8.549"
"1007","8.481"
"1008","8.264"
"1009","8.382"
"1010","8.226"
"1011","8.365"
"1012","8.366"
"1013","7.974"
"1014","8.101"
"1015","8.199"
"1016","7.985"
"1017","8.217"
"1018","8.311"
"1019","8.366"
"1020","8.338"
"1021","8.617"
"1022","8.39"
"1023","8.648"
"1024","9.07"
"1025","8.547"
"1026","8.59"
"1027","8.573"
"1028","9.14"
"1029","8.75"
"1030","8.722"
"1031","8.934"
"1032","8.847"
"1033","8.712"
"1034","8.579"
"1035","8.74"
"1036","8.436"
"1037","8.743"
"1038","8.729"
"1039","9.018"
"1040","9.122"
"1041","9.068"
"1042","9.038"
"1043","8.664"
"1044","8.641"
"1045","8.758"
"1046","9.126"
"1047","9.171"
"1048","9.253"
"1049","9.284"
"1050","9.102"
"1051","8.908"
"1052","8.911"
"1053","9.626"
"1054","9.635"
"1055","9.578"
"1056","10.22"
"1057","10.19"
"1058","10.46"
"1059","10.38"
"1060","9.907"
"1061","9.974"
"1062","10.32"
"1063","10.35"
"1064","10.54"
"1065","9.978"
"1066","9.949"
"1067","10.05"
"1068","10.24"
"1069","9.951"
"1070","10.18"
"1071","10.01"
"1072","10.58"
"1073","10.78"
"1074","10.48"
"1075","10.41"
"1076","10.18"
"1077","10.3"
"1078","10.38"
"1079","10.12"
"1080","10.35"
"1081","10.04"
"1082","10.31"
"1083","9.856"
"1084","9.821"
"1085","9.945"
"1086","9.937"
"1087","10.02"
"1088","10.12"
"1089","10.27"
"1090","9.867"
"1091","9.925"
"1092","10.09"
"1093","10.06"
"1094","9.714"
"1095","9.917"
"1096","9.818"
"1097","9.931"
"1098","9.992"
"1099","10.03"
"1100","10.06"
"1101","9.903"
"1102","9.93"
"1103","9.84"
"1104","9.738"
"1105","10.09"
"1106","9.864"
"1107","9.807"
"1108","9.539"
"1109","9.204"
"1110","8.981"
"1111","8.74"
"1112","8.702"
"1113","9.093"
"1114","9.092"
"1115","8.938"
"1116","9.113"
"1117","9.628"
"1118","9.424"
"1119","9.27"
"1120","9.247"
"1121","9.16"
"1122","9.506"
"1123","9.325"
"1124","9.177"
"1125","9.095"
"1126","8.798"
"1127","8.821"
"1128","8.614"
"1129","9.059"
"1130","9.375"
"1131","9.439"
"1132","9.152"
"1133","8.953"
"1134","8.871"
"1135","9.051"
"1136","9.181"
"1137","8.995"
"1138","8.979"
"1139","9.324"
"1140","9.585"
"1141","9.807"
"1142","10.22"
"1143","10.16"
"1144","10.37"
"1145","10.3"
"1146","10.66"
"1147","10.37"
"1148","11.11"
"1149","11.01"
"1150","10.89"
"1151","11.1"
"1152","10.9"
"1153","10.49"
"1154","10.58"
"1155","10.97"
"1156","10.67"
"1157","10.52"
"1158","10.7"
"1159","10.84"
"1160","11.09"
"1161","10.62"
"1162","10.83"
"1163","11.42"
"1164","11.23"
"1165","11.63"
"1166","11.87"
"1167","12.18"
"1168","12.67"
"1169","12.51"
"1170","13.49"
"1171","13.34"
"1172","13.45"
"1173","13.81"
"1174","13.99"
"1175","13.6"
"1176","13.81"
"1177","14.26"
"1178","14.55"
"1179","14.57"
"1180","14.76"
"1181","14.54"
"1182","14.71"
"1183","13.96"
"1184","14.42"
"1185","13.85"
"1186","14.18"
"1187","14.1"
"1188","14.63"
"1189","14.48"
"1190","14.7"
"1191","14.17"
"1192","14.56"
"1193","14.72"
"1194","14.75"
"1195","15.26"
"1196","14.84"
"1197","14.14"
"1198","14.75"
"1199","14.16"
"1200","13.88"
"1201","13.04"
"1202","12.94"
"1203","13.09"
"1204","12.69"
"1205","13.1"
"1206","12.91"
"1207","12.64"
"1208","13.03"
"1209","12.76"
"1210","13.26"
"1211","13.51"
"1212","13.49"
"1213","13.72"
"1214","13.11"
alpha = 3.6 deg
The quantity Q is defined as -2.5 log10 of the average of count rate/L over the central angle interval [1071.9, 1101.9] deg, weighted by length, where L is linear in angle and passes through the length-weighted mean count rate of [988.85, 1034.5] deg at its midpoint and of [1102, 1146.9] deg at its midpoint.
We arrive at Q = -0.13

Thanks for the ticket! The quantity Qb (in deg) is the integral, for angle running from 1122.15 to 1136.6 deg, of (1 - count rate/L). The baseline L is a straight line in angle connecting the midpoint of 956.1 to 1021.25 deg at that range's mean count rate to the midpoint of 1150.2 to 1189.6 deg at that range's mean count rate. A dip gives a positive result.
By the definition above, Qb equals 3.1 deg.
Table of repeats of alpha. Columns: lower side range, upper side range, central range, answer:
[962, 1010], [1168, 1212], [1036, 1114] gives 3.9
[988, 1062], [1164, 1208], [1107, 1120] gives 2.6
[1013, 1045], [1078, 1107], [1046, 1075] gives -1.9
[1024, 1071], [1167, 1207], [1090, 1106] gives 1.6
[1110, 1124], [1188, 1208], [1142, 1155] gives 0.4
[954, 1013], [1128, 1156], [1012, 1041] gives -1.6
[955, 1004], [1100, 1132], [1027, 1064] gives -4.3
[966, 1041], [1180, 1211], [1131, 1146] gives 3.3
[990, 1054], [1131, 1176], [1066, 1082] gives -1.4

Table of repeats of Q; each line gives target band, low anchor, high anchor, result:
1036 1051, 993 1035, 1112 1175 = -0.02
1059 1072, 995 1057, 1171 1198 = -0.01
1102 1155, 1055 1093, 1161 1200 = 0.24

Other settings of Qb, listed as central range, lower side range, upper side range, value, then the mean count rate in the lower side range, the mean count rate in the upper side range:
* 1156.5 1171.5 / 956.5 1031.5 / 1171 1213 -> 1.62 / 7.74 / 13.9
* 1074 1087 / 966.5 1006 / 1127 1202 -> -0.32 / 7.51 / 12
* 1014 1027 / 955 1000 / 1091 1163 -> -0.72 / 7.26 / 9.79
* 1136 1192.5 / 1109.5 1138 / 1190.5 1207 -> -1.81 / 9.1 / 13.9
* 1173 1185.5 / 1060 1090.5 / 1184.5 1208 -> -0.75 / 10.2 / 14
